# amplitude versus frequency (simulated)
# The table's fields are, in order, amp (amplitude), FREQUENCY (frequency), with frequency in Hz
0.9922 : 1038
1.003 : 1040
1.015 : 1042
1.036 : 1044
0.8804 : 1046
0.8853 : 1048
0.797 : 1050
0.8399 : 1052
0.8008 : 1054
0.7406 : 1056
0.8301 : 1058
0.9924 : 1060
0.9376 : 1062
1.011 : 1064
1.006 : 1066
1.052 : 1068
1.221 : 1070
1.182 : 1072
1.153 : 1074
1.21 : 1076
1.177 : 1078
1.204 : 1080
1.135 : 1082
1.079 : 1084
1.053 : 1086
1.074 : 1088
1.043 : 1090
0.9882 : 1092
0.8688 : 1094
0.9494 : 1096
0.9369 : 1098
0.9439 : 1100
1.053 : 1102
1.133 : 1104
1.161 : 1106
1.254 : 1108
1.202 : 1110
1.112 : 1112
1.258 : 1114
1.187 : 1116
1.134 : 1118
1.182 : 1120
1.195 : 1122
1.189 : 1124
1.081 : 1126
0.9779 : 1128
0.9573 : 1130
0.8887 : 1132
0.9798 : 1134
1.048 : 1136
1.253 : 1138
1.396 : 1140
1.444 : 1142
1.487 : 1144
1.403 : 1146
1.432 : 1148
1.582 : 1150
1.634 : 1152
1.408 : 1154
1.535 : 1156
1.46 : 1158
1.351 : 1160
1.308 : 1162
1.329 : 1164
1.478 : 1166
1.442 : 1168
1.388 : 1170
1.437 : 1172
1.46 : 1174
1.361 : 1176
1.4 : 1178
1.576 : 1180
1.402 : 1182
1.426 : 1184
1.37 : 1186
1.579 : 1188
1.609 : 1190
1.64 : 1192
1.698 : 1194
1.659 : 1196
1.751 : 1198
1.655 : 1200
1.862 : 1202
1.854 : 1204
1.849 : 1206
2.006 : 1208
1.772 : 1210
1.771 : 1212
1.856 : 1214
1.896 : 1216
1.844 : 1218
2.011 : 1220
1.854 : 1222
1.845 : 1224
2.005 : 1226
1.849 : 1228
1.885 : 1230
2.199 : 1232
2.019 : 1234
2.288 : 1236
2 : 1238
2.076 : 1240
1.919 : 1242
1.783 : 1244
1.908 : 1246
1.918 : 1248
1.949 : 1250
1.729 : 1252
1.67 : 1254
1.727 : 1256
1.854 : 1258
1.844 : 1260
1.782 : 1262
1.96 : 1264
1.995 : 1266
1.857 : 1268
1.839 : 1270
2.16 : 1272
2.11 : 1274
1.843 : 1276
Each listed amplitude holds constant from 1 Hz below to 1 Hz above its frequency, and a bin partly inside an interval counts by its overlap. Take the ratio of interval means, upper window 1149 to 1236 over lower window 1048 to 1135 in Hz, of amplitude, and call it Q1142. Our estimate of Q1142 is 1.6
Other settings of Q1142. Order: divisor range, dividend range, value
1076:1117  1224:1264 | 1.75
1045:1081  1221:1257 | 1.93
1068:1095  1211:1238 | 1.76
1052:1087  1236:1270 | 1.81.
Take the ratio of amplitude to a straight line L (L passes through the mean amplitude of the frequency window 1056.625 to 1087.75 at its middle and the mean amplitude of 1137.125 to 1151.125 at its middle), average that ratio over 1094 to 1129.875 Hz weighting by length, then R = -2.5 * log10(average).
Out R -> 0.16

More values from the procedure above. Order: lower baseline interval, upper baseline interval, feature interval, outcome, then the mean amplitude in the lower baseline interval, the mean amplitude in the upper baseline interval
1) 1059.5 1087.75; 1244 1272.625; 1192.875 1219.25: -0.10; 1.1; 1.86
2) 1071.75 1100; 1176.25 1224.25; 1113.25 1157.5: 0.08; 1.07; 1.71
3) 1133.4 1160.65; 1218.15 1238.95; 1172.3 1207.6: 0.07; 1.39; 1.99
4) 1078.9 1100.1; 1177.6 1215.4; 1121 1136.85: 0.21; 1.03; 1.68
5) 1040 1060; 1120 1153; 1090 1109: 0.06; 0.882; 1.24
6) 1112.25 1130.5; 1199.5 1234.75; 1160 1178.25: 0.09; 1.13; 1.89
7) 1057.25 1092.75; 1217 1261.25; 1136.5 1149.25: 0.03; 1.08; 1.92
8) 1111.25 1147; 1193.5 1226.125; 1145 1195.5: 0.02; 1.18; 1.83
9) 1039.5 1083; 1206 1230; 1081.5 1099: 0.15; 1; 1.88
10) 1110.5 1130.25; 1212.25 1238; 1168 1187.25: 0.11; 1.14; 1.96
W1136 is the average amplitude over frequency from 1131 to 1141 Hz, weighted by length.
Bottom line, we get 1.11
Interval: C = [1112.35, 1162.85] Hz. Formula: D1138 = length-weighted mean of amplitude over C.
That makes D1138 1.27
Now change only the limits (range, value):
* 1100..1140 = 1.12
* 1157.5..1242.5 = 1.71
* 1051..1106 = 1.03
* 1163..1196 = 1.48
